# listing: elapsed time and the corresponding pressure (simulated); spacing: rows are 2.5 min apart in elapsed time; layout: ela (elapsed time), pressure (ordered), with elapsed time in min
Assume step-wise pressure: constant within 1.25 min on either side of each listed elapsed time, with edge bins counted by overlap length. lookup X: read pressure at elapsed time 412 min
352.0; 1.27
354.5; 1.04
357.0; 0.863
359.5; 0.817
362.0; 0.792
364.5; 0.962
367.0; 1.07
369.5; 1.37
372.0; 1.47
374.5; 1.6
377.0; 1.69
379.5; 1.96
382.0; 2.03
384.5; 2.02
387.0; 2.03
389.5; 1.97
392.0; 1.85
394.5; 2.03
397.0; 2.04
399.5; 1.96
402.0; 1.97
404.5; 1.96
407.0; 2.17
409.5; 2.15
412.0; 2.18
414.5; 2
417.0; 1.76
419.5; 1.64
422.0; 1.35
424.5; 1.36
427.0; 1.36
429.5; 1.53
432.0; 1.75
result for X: 2.18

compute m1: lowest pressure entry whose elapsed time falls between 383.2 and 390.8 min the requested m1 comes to 1.97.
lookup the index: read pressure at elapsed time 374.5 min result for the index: 1.6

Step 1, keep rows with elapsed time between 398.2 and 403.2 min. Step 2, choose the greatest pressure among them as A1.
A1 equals 1.97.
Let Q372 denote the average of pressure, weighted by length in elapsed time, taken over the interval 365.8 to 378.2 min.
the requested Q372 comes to 1.44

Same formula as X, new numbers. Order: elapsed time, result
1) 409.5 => 2.15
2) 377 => 1.69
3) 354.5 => 1.04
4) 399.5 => 1.96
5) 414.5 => 2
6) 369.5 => 1.37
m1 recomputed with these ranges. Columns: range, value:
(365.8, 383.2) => 1.07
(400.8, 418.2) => 1.76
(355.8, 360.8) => 0.817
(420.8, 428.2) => 1.35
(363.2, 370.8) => 0.962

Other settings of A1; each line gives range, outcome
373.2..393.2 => 2.03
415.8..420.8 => 1.76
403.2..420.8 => 2.18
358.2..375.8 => 1.6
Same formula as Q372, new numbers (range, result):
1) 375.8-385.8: 1.93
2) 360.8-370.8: 1.05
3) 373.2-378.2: 1.64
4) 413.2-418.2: 1.88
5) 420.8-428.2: 1.36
